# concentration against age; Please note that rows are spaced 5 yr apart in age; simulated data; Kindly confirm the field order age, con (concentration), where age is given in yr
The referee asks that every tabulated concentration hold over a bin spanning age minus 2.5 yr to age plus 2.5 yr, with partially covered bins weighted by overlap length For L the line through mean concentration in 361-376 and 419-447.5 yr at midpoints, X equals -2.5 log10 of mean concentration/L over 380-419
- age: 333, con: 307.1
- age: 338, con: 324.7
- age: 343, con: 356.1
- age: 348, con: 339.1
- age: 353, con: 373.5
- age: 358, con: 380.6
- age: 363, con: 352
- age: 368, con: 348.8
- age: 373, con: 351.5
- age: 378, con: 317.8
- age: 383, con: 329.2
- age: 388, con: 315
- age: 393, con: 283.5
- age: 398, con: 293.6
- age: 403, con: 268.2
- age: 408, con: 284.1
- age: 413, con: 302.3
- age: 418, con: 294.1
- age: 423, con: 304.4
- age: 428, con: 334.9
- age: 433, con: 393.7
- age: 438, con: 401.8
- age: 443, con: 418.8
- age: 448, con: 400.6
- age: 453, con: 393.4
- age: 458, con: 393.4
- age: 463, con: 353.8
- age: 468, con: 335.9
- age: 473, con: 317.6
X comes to 0.21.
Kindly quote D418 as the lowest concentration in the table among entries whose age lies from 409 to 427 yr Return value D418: 294.1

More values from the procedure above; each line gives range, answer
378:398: 283.5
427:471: 334.9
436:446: 401.8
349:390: 315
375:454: 268.2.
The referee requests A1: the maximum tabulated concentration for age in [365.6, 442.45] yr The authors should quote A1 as 401.8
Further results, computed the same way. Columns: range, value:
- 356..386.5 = 380.6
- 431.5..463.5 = 418.8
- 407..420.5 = 302.3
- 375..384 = 329.2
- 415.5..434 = 393.7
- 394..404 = 293.6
